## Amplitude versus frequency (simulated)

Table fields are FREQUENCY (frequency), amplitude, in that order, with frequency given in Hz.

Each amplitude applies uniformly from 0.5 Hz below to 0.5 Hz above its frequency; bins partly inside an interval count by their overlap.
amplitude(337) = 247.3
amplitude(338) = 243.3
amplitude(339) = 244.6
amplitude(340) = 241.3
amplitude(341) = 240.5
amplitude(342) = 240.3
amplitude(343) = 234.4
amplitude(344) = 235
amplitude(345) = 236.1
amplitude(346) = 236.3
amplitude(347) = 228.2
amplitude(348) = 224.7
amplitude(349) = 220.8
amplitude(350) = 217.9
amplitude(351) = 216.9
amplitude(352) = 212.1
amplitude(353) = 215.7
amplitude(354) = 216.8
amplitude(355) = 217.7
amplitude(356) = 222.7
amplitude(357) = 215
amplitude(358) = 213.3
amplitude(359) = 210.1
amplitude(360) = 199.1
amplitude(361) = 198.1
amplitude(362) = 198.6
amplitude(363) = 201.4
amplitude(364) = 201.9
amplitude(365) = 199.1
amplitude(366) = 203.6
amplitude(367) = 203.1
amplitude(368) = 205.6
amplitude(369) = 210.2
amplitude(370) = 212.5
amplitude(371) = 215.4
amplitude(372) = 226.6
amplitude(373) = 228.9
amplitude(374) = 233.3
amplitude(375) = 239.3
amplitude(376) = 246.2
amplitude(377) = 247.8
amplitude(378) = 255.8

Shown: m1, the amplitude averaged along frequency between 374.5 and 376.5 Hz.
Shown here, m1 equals 243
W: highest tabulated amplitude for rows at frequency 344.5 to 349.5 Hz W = 236.3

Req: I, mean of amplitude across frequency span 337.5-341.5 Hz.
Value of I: 242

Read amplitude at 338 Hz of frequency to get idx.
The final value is 243.3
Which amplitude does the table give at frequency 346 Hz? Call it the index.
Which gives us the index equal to 236.3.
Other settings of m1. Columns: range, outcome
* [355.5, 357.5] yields 219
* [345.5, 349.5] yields 228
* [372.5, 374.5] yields 231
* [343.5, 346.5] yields 236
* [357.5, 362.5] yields 204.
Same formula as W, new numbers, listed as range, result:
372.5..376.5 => 246.2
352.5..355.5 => 217.7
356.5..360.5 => 215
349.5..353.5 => 217.9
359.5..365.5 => 201.9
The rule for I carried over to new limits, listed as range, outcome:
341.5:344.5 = 237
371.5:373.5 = 228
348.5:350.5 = 219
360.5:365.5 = 200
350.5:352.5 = 214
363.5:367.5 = 202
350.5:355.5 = 216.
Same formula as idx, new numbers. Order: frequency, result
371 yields 215.4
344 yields 235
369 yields 210.2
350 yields 217.9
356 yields 222.7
